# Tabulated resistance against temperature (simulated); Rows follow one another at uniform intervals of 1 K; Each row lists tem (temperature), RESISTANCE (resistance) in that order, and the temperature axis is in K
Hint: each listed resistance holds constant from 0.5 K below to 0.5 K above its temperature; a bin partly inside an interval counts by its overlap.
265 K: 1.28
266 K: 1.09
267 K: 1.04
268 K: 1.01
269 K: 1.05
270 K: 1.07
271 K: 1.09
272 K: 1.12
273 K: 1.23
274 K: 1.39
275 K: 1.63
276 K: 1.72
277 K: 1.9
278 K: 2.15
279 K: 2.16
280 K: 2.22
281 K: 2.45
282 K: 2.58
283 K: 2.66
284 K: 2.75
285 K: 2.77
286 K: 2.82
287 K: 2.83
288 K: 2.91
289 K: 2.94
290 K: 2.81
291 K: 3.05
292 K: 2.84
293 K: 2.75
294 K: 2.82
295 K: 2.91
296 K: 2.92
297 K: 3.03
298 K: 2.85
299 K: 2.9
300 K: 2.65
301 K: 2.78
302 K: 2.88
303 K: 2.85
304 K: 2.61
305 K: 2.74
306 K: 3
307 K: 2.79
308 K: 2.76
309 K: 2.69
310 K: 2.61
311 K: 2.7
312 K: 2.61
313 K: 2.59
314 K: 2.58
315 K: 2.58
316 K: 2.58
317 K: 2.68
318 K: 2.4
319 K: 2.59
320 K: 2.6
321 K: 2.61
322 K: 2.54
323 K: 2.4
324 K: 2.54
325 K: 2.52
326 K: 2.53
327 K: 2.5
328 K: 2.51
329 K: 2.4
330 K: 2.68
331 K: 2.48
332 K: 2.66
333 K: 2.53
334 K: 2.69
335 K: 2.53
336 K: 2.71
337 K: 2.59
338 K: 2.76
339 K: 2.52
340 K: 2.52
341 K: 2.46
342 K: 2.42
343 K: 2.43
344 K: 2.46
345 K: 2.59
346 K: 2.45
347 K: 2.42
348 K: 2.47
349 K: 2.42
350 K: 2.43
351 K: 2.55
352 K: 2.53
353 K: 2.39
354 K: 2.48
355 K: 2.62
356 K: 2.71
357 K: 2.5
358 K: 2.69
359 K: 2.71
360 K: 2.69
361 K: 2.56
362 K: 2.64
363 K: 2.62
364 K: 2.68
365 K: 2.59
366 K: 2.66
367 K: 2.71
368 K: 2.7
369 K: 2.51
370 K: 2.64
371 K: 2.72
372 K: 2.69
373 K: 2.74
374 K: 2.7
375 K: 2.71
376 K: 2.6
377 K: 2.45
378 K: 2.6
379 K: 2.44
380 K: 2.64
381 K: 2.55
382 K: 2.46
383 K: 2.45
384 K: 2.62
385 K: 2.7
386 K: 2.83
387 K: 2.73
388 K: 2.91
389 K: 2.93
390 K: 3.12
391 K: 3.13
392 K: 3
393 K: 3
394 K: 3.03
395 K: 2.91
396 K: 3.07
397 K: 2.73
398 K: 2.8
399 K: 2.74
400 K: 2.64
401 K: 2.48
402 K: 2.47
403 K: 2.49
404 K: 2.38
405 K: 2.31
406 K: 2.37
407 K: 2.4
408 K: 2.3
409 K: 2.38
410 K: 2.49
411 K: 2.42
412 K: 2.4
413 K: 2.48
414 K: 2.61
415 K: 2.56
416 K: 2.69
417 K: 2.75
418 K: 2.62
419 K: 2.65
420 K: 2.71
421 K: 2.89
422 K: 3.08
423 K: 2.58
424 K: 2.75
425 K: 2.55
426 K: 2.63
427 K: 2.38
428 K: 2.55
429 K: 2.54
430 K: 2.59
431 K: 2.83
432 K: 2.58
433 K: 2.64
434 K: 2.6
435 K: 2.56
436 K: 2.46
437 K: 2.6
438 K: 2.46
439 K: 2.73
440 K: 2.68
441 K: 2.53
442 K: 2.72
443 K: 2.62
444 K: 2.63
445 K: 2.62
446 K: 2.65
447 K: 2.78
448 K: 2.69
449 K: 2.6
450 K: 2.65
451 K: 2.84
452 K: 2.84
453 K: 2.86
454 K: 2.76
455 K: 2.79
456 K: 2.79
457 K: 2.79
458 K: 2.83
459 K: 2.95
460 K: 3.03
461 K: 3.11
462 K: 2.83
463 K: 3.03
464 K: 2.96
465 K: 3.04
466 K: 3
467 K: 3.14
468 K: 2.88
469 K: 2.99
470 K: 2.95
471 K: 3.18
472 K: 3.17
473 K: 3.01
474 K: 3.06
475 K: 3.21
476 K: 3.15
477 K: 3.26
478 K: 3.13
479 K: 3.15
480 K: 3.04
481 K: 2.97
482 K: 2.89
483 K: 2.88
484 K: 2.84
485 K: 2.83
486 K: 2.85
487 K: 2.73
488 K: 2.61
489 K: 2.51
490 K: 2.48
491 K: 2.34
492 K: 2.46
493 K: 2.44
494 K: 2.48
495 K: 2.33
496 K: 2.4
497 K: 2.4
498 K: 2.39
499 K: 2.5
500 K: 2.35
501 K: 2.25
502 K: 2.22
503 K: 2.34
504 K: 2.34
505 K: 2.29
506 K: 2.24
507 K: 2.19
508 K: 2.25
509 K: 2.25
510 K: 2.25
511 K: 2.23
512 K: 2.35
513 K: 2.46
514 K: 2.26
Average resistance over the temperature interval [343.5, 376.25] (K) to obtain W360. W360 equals 2.59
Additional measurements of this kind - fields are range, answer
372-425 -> 2.66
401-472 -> 2.69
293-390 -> 2.63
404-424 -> 2.56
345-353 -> 2.47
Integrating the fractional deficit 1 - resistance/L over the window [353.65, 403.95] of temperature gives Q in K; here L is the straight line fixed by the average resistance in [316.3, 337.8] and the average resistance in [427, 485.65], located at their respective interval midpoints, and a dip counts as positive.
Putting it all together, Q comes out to -0.46 K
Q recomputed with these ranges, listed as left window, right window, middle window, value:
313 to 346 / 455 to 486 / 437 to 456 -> 1.5 K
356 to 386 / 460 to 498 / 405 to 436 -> 1.7 K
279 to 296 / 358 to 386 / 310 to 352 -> 2.2 K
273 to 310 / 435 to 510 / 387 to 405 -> -0.9 K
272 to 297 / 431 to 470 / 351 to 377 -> -0.2 K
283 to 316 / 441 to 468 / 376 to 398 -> 0.3 K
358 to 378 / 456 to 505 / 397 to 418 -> 1.4 K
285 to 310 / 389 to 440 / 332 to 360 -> 2.1 K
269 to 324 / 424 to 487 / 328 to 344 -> 0.1 K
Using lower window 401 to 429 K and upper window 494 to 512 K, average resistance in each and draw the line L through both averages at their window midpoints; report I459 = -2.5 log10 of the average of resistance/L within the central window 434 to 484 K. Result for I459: -0.18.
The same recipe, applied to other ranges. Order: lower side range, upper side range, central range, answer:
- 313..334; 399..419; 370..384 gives -0.03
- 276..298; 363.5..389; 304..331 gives 0.02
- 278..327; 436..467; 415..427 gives 0.03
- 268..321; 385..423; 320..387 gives 0.00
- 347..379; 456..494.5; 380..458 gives 0.03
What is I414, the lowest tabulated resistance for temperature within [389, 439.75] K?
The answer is 2.3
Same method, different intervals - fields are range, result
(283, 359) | 2.39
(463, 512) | 2.19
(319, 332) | 2.4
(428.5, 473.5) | 2.46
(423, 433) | 2.38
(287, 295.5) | 2.75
